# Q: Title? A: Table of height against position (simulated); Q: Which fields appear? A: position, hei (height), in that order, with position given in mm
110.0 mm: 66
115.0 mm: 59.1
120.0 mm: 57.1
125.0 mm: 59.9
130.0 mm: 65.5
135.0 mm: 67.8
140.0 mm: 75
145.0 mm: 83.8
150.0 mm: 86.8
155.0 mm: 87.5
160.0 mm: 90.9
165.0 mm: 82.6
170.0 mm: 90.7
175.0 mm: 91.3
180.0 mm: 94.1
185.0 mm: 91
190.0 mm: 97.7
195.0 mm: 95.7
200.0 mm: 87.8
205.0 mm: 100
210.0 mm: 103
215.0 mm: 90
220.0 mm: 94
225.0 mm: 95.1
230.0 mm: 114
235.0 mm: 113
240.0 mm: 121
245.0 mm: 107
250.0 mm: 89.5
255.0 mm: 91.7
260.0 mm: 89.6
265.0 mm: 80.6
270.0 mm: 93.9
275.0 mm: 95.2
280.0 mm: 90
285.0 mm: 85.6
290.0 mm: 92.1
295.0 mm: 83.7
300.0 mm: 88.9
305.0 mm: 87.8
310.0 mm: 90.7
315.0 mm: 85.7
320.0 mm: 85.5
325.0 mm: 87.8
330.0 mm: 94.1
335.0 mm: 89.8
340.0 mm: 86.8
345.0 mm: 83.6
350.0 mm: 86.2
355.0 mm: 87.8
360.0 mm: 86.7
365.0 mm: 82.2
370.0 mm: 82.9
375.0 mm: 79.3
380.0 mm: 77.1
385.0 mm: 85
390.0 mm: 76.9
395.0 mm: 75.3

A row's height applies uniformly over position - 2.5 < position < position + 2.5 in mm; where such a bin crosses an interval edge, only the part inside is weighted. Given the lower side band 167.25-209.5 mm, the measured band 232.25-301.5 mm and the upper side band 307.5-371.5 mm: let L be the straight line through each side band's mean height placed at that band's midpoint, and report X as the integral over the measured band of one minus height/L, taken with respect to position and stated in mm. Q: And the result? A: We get -3.21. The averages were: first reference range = 93.9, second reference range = 87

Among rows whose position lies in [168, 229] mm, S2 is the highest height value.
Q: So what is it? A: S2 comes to 103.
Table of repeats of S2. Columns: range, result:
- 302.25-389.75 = 94.1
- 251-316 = 95.2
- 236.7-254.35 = 121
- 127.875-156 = 87.5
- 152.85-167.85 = 90.9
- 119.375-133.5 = 65.5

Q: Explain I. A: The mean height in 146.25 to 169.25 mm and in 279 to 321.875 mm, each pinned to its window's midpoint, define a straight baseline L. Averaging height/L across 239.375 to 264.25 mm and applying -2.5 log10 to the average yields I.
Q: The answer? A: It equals -0.11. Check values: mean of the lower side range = 87.1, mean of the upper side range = 87.7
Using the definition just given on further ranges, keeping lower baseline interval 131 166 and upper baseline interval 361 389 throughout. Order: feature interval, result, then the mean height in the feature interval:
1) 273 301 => -0.10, 89.2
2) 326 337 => -0.13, 91.5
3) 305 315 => -0.09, 88.7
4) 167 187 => -0.13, 91.6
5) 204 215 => -0.21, 99.1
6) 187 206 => -0.17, 94.8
